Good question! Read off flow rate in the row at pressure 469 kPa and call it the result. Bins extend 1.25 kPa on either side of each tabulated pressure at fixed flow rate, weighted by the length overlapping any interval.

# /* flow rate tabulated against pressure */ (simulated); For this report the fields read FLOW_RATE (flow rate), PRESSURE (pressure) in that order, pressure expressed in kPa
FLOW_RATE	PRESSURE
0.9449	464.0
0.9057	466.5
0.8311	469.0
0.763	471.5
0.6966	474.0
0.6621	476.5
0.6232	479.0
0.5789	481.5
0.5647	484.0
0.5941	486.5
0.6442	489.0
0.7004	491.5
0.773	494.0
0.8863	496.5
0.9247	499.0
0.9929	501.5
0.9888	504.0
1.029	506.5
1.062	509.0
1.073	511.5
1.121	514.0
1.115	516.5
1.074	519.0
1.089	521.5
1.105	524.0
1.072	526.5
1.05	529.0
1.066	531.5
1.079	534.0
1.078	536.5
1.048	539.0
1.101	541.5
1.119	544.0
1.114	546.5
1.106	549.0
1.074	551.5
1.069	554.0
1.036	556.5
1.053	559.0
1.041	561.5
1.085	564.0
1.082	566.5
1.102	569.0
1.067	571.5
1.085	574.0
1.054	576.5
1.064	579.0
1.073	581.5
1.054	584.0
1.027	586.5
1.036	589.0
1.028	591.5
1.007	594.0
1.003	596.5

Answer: 0.8311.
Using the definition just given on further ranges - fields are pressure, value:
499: 0.9247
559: 1.053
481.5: 0.5789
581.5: 1.073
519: 1.074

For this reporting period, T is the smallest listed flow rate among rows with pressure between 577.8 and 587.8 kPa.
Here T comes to 1.027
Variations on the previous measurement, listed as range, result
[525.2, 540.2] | 1.048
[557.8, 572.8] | 1.041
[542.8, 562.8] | 1.036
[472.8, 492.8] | 0.5647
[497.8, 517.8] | 0.9247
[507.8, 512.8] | 1.062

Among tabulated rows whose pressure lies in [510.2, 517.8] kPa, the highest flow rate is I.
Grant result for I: 1.121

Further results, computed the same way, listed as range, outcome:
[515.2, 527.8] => 1.115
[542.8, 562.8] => 1.119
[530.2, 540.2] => 1.079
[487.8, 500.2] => 0.9247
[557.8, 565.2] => 1.085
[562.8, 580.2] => 1.102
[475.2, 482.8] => 0.6621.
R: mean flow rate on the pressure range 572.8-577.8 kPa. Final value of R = 1.07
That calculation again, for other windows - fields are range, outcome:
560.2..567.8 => 1.07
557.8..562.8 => 1.05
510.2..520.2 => 1.1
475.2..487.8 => 0.605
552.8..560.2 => 1.05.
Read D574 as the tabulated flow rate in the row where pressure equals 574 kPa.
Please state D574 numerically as 1.085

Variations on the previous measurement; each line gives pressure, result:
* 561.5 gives 1.041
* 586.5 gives 1.027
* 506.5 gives 1.029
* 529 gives 1.05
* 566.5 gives 1.082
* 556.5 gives 1.036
